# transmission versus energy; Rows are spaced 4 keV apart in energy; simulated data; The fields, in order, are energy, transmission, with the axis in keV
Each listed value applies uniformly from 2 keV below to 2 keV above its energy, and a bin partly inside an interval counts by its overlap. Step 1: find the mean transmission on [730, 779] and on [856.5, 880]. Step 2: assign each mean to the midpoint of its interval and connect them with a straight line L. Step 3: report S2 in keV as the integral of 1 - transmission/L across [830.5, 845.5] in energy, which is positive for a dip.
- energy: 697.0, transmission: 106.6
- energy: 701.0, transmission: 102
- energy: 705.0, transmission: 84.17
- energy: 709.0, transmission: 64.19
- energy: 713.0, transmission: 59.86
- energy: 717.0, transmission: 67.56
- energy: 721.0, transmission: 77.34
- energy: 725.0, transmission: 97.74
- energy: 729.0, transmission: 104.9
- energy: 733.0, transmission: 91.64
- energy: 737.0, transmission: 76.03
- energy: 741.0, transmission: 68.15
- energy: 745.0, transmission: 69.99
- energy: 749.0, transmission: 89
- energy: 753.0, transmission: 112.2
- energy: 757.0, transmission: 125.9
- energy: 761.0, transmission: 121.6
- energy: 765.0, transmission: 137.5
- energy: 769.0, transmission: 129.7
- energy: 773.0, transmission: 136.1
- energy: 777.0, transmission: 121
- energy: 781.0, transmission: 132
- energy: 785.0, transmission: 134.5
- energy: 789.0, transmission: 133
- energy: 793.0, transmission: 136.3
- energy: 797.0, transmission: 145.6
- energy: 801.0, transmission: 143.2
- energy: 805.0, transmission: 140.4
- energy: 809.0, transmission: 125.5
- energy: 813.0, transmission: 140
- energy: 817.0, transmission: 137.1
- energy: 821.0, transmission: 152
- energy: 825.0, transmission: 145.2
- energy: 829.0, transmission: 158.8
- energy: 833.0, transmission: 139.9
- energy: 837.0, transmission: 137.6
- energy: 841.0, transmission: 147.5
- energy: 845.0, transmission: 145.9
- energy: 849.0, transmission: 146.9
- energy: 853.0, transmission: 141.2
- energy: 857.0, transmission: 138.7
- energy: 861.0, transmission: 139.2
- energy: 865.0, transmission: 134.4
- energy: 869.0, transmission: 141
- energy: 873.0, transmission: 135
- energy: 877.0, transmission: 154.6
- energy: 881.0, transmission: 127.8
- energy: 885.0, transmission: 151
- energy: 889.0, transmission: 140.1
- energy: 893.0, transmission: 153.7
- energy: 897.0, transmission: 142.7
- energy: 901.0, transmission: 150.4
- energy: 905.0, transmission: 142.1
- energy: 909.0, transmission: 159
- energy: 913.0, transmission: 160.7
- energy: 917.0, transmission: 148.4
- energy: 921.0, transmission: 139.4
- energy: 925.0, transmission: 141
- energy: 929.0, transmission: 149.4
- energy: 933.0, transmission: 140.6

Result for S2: -1.35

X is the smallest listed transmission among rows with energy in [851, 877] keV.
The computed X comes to 134.4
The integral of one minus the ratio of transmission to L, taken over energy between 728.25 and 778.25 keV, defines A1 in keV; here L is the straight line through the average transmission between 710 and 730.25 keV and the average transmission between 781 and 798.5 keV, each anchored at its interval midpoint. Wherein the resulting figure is 0.6 keV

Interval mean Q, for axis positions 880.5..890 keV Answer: 141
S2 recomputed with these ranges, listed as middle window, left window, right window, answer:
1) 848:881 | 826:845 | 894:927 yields 1.4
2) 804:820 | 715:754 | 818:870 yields -1.3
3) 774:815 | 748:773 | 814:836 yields -0.2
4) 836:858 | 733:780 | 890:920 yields -1.6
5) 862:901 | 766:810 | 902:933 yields 0.5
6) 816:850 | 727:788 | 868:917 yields -4.0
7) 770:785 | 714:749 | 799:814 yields -1.9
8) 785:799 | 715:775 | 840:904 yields -2.6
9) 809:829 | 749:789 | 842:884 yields -1.4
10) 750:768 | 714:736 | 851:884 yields -4.3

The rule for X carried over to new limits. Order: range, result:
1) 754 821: 121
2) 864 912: 127.8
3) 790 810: 125.5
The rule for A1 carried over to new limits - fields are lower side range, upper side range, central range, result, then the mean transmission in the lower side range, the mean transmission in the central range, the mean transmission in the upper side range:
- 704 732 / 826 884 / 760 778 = -4.8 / 79.7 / 130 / 142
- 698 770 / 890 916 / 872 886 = 0.1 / 93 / 142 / 151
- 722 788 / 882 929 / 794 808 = -2.4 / 109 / 141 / 148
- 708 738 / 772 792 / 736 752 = 3.4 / 80.6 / 78.1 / 131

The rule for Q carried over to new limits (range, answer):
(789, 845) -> 142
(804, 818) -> 135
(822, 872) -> 143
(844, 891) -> 141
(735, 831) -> 125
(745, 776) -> 118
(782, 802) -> 138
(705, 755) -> 81.7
